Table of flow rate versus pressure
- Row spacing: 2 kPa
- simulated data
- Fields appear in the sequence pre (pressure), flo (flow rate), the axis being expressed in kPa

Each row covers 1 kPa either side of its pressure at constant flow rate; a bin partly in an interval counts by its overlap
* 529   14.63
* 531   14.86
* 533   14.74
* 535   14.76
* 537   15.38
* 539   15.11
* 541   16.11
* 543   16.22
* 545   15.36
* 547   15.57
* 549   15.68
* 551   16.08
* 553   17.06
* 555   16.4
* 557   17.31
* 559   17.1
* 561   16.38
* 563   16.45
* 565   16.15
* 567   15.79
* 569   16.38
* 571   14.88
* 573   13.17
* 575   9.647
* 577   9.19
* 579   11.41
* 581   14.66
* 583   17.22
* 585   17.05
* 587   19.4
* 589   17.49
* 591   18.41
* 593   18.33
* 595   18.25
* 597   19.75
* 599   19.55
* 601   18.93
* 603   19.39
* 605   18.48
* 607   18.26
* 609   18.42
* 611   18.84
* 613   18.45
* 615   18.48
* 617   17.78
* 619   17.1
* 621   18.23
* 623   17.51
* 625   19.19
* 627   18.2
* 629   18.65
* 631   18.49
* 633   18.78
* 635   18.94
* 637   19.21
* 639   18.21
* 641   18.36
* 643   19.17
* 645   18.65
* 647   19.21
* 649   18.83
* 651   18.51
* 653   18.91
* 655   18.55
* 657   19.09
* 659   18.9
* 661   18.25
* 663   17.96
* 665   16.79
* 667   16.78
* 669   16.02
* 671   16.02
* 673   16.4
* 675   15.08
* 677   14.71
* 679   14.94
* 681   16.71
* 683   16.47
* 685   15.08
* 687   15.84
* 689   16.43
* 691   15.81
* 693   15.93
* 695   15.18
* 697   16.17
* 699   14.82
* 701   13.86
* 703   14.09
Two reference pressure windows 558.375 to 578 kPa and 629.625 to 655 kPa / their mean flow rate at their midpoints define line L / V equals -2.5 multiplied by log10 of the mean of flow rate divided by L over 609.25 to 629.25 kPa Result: -0.05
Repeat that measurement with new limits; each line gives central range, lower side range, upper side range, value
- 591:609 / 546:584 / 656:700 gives -0.21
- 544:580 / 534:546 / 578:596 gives 0.08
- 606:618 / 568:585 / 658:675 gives -0.23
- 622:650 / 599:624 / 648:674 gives -0.04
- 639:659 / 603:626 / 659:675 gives -0.08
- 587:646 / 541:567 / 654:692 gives -0.13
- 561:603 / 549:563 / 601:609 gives 0.10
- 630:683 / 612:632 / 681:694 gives -0.04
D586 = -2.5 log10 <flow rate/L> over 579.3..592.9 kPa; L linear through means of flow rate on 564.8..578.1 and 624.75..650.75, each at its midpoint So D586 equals -0.17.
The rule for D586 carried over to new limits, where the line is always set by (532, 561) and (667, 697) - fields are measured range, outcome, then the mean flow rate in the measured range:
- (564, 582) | 0.18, 13.5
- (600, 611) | -0.18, 18.7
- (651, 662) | -0.18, 18.7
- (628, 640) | -0.18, 18.7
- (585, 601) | -0.17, 18.6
